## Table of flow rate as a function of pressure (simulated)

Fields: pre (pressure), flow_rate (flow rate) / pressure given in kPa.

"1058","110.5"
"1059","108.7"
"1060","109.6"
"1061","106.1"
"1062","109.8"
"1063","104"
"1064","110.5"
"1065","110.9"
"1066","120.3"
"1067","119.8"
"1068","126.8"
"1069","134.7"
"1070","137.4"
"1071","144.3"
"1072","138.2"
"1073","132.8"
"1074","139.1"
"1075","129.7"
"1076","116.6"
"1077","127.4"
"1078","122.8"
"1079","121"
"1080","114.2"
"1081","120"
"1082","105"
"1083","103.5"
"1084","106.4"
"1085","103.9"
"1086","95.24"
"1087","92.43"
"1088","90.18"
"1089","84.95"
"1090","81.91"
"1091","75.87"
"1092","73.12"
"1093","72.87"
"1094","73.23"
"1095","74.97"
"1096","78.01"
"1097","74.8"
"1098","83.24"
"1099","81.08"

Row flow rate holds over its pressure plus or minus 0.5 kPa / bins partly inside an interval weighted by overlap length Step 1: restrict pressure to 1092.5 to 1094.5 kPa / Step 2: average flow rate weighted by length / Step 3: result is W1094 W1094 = 73.1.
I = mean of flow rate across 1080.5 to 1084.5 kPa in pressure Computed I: 109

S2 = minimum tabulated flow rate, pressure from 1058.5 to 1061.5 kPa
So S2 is 106.1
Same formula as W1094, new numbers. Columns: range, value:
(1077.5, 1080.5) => 119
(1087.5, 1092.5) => 81.2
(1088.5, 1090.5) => 83.4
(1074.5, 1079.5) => 124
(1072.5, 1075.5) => 134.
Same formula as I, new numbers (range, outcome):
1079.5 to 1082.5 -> 113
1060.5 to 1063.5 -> 107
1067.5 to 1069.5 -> 131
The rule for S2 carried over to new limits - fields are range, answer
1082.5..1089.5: 84.95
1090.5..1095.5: 72.87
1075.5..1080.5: 114.2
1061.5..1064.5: 104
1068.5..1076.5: 116.6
